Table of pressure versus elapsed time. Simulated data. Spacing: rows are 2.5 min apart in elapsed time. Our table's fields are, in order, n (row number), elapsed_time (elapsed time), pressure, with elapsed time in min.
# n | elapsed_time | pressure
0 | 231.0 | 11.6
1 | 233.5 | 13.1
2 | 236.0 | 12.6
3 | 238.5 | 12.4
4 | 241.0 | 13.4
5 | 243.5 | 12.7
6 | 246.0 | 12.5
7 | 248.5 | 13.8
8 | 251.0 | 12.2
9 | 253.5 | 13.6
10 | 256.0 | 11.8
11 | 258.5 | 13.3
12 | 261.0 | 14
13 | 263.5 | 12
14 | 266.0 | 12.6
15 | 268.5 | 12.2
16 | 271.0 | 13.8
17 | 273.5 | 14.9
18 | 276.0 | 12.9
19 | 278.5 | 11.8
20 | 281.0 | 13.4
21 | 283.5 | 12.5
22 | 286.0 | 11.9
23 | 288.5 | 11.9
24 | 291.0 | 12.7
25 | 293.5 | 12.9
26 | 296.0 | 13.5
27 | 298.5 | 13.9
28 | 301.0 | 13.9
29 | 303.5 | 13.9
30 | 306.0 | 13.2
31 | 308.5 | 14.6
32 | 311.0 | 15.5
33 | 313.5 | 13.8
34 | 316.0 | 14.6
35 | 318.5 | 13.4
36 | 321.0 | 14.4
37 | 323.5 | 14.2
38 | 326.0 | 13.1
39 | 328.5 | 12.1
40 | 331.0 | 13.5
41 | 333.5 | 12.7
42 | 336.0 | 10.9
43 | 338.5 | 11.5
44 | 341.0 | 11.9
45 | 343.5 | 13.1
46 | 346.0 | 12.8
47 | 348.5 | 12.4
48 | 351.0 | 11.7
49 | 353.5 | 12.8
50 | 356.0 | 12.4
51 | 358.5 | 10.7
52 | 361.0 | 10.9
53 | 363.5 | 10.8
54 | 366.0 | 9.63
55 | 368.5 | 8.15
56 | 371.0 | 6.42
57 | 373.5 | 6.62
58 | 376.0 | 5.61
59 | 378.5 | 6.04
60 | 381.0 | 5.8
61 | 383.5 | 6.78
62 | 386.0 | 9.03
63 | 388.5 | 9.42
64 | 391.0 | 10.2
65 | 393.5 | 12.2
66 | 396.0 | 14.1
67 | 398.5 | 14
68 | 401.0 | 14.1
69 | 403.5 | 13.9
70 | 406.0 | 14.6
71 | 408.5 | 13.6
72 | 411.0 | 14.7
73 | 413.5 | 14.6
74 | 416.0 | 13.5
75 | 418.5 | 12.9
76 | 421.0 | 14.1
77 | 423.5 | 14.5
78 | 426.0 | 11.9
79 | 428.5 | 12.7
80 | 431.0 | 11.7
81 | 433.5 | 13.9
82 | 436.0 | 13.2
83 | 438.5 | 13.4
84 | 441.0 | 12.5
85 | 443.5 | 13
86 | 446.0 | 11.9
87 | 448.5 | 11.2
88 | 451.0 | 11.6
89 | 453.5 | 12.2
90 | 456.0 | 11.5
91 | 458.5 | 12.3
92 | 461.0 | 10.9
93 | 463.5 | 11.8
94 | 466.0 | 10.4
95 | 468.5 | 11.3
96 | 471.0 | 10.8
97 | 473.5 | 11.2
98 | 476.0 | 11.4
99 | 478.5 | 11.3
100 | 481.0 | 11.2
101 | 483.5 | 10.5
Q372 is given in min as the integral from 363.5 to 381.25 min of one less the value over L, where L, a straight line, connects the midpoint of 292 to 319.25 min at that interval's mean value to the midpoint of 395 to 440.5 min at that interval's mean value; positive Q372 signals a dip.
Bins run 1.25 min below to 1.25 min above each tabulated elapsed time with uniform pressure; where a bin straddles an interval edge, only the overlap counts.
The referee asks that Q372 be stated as 8.4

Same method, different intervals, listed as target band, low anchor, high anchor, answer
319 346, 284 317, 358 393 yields -3.5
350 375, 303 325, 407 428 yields 7.2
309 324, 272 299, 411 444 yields -1.5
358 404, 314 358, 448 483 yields 9.9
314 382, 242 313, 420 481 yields 8.8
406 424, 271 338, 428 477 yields -2.5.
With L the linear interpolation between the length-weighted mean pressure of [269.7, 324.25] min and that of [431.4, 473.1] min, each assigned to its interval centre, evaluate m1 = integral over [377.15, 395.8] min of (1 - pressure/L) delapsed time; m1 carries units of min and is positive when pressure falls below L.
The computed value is 5.6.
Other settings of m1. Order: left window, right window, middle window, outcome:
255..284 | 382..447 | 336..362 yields 1.7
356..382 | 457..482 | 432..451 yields -4.0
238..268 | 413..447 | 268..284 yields -0.3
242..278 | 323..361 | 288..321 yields -3.0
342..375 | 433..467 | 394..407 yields -3.1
